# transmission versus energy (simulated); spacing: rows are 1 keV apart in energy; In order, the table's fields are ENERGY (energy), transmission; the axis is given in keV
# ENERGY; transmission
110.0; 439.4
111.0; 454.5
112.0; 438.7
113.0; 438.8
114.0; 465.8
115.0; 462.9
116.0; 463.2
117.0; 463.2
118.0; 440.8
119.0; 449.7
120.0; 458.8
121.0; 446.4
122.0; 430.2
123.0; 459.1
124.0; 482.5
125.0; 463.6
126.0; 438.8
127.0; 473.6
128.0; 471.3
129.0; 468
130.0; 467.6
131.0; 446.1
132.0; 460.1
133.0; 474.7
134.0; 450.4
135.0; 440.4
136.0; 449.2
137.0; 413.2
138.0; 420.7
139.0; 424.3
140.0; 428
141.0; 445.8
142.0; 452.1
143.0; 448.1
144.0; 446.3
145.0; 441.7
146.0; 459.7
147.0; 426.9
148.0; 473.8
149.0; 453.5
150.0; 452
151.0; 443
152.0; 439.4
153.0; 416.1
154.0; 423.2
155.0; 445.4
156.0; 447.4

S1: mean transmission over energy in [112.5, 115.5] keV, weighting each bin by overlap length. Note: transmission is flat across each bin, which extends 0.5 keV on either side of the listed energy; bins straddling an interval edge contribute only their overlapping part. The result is 456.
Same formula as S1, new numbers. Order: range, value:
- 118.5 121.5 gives 452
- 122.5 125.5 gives 468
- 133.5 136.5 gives 447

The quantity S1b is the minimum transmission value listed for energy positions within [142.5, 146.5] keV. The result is 441.7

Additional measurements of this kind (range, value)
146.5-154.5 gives 416.1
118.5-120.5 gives 449.7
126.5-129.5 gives 468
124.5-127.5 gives 438.8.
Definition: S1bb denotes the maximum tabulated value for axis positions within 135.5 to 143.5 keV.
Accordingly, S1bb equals 452.1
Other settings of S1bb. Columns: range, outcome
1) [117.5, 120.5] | 458.8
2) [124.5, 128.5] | 473.6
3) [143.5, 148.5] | 473.8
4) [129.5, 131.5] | 467.6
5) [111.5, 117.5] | 465.8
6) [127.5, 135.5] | 474.7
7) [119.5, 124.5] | 482.5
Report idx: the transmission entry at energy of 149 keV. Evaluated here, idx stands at 453.5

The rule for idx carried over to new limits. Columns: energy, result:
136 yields 449.2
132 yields 460.1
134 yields 450.4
